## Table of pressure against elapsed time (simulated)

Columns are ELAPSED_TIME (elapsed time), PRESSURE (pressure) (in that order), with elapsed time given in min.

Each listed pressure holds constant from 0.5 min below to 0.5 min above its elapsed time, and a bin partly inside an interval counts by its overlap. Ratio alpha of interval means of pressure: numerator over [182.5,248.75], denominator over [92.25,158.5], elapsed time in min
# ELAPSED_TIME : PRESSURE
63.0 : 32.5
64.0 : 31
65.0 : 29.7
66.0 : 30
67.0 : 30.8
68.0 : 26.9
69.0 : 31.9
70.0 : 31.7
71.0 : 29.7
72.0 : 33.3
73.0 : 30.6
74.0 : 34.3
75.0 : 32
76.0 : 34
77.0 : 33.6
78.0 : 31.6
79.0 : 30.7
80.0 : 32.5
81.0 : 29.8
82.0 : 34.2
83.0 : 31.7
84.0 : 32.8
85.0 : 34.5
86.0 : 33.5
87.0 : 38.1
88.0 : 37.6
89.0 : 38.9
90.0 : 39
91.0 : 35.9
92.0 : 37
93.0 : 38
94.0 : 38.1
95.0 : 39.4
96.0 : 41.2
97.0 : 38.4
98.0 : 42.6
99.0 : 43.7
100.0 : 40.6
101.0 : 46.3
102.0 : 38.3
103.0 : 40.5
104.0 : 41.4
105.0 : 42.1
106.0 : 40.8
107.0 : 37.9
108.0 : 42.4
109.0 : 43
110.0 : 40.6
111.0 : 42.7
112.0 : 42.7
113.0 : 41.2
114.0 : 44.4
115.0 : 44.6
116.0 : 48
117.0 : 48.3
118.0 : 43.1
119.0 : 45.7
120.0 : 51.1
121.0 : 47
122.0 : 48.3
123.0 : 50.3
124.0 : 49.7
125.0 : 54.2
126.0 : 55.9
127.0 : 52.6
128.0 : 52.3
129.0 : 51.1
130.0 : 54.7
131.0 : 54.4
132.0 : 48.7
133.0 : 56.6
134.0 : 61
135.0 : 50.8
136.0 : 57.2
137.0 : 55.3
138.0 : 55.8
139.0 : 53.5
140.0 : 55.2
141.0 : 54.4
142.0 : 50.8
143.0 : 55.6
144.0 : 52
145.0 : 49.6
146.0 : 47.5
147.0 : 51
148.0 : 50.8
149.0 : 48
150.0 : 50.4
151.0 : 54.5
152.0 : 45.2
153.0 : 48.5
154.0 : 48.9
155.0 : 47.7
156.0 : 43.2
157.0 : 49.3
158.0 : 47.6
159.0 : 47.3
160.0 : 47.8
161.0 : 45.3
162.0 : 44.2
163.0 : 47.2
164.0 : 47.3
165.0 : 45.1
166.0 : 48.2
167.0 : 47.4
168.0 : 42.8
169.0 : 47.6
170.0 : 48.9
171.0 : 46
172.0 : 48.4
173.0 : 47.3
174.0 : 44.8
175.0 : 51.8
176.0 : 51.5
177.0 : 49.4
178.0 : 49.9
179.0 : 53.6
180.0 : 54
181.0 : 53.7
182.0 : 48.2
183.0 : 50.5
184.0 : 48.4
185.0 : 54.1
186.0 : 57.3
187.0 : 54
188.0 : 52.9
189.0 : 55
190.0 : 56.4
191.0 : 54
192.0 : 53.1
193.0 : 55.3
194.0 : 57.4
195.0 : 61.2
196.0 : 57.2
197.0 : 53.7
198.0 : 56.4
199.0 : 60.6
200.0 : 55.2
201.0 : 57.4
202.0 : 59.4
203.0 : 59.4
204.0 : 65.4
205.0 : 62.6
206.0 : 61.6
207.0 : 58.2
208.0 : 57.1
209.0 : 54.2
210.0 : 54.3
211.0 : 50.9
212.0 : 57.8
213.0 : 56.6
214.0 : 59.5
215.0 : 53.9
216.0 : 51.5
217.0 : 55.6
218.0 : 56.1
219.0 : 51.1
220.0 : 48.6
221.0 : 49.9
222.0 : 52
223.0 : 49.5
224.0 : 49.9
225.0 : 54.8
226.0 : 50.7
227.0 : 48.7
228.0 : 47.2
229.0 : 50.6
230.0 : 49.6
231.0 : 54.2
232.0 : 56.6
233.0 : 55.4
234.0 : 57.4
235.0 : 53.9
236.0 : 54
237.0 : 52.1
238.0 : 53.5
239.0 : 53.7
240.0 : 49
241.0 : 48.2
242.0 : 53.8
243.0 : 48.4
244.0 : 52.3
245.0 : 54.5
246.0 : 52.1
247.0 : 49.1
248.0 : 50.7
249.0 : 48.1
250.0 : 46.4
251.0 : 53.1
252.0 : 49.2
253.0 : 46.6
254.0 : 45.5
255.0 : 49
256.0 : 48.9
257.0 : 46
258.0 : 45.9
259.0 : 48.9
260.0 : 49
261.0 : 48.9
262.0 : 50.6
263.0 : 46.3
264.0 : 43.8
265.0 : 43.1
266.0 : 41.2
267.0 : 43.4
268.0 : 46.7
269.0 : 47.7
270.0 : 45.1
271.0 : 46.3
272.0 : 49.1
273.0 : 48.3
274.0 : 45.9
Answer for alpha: 1.1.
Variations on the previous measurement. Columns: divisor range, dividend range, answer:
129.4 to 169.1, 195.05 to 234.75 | 1.09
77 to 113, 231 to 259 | 1.33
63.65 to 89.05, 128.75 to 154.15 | 1.62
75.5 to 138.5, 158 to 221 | 1.22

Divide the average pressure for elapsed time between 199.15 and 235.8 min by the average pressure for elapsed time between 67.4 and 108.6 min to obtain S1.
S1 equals 1.5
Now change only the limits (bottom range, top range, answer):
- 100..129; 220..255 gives 1.12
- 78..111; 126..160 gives 1.35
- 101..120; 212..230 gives 1.22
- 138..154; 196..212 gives 1.13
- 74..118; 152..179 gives 1.23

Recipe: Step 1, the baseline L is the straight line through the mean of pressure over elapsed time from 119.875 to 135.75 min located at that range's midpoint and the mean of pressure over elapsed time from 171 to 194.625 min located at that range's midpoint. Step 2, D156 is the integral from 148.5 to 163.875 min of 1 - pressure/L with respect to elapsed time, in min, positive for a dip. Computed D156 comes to 1.37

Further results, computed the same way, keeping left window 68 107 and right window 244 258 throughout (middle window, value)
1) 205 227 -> -3.7 min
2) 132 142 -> -3.7 min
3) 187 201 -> -3.6 min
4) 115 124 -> -2.1 min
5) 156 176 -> -2.2 min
